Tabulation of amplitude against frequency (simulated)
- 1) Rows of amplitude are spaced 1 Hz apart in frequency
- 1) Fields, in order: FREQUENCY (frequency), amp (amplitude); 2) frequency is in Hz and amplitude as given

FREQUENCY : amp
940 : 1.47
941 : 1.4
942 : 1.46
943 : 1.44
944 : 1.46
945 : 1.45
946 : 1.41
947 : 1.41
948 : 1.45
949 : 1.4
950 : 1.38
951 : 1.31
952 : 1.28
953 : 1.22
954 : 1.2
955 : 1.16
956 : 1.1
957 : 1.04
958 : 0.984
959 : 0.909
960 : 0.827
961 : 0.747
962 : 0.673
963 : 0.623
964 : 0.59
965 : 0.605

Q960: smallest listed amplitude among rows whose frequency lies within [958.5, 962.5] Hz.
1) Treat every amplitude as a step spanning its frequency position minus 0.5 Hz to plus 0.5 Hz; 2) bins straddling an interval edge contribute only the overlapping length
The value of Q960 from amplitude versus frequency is 0.673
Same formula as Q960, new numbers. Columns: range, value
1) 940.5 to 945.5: 1.4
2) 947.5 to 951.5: 1.31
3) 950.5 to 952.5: 1.28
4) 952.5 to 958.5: 0.984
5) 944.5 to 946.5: 1.41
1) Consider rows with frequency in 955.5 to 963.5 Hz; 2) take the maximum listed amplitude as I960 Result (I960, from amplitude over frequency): 1.1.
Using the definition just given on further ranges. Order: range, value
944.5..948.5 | 1.45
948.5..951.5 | 1.4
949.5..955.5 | 1.38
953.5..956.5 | 1.2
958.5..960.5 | 0.909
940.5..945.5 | 1.46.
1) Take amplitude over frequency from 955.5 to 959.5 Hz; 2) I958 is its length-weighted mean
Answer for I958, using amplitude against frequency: 1.01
